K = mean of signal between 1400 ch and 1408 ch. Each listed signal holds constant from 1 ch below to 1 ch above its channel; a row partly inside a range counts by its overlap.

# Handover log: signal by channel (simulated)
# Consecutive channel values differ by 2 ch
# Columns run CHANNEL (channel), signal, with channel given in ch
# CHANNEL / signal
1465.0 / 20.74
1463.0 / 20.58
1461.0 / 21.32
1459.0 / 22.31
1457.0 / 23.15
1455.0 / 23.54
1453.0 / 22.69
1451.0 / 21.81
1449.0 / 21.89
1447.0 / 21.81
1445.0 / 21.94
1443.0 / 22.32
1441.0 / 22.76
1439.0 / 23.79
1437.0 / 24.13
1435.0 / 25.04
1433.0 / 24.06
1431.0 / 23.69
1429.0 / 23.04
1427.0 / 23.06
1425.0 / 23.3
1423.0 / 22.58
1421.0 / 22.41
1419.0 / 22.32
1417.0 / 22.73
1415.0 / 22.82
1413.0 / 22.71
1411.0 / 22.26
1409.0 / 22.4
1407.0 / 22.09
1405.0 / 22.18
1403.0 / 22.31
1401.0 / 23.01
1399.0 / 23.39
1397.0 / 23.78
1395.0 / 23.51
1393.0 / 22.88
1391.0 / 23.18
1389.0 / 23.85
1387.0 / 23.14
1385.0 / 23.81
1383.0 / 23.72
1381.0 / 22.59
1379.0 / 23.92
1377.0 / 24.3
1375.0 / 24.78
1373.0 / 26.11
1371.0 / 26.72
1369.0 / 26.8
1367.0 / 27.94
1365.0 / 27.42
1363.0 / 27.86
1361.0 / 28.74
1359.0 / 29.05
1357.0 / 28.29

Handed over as 22.4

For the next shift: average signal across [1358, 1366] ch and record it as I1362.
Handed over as 28.3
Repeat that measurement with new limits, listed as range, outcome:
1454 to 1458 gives 23.3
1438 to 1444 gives 23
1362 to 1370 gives 27.5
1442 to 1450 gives 22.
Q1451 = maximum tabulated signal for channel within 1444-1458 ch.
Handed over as 23.54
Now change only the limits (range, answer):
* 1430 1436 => 25.04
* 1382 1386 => 23.81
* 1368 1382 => 26.8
